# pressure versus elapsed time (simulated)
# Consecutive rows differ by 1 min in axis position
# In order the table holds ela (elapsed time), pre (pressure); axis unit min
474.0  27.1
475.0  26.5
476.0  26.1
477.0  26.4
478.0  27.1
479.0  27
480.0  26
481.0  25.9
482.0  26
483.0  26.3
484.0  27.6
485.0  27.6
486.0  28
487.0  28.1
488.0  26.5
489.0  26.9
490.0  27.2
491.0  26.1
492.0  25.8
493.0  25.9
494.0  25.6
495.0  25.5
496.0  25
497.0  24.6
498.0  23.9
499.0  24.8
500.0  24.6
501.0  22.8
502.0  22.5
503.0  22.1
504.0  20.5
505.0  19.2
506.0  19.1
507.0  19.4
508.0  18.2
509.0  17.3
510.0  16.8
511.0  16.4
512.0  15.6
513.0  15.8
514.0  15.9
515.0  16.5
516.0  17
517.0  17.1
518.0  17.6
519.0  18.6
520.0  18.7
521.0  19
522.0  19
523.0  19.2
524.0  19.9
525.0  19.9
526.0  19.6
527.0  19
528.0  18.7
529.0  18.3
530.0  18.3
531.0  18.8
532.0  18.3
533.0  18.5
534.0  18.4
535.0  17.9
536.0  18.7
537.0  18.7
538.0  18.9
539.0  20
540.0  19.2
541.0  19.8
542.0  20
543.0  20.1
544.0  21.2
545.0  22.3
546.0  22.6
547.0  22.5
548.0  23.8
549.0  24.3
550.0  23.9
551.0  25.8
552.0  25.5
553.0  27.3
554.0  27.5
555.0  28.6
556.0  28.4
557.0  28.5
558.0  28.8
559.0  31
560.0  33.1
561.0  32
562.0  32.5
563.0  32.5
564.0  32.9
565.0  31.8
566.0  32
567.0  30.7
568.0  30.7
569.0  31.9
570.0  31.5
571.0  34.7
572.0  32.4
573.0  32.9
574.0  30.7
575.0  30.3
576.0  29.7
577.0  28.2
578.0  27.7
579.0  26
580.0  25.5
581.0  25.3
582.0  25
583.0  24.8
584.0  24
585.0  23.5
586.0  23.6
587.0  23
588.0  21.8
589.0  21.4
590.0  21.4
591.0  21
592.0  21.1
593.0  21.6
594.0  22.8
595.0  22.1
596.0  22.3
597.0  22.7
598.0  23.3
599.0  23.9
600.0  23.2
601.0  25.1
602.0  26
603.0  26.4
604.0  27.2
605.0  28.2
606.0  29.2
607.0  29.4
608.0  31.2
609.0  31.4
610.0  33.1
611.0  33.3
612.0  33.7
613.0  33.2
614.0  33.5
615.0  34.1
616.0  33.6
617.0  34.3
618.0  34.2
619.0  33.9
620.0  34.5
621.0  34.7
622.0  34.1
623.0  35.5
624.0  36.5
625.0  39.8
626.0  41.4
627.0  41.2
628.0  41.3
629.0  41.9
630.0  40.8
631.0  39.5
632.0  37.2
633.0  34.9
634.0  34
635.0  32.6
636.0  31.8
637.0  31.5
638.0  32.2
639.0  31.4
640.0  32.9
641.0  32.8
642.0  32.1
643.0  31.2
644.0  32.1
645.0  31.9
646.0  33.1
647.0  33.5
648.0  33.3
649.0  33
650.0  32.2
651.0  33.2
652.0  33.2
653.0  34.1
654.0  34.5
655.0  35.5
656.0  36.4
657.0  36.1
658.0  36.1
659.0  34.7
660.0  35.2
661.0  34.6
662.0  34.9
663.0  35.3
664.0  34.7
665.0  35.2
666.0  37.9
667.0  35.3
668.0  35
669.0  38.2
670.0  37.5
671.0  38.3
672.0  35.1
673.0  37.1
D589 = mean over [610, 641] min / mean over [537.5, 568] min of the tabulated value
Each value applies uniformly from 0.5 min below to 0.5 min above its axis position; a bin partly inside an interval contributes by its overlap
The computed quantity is 1.3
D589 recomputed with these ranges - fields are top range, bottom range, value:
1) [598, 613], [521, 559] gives 1.32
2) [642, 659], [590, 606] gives 1.41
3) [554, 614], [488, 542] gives 1.37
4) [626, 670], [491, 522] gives 1.71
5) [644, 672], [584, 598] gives 1.57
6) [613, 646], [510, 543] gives 1.91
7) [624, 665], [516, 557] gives 1.67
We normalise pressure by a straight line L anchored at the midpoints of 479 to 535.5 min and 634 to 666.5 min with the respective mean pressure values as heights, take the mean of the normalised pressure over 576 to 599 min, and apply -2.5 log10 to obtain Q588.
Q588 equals 0.19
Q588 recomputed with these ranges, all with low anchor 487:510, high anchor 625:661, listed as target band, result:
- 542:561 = 0.071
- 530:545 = 0.344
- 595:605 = 0.270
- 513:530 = 0.346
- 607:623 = -0.026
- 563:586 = 0.007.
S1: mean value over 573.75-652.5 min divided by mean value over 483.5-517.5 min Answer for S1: 1.37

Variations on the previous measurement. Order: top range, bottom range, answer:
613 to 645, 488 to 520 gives 1.66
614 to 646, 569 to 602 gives 1.38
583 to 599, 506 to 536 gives 1.24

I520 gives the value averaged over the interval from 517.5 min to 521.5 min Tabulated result 18.5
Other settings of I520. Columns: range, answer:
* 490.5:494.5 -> 25.9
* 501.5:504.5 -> 21.7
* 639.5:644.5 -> 32.2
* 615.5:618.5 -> 34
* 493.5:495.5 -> 25.6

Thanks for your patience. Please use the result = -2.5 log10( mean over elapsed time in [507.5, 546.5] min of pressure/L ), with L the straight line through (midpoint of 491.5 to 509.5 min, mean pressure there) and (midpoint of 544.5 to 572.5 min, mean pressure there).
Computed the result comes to 0.342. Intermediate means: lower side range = 22.6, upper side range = 28.9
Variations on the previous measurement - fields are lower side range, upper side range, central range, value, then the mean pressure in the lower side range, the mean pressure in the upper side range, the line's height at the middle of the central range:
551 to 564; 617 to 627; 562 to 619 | 0.17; 29.6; 36.2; 33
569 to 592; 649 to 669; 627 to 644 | -0.08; 26.6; 35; 32.5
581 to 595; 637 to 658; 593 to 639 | -0.15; 22.8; 33.3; 27.7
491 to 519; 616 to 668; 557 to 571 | -0.18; 20.6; 35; 26.8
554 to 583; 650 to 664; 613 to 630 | -0.11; 30.1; 34.8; 32.9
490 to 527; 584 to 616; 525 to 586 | -0.08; 20.5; 26.3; 23.5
